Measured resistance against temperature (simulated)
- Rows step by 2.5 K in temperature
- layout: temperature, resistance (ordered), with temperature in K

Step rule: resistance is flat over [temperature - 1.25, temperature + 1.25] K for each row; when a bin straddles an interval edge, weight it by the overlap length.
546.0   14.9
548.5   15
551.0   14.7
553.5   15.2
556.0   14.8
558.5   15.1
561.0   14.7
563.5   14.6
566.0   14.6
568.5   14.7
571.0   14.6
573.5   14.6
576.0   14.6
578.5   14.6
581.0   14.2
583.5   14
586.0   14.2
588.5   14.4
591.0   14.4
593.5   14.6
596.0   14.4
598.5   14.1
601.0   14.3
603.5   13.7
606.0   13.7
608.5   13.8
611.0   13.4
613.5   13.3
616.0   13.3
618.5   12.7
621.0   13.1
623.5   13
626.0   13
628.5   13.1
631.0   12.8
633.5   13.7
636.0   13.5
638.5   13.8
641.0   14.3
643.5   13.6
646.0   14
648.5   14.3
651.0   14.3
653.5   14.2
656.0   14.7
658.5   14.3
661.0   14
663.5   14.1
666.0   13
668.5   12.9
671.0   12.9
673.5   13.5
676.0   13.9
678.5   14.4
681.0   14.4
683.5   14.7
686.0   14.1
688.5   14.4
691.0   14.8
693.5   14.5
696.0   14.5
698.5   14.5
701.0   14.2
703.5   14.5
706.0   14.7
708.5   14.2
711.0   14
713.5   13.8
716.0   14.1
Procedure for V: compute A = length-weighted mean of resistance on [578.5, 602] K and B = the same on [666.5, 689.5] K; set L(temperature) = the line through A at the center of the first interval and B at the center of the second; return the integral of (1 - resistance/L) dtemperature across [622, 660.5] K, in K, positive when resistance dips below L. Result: 0.8 K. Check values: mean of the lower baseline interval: 14.3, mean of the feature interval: 13.8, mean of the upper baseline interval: 13.9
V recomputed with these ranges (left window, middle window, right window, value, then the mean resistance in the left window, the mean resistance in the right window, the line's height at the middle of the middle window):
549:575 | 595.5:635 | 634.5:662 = 2.5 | 14.8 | 14.1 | 14.3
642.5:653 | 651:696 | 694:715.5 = 0.3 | 14.1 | 14.3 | 14.2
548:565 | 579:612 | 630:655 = 0.7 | 14.9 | 13.9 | 14.4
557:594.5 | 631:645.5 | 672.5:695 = 0.7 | 14.5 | 14.3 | 14.4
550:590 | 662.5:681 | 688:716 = 1.1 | 14.6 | 14.4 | 14.4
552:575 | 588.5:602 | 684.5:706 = 0.3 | 14.8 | 14.5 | 14.7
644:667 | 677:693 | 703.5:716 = -0.3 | 14.1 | 14.2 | 14.2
